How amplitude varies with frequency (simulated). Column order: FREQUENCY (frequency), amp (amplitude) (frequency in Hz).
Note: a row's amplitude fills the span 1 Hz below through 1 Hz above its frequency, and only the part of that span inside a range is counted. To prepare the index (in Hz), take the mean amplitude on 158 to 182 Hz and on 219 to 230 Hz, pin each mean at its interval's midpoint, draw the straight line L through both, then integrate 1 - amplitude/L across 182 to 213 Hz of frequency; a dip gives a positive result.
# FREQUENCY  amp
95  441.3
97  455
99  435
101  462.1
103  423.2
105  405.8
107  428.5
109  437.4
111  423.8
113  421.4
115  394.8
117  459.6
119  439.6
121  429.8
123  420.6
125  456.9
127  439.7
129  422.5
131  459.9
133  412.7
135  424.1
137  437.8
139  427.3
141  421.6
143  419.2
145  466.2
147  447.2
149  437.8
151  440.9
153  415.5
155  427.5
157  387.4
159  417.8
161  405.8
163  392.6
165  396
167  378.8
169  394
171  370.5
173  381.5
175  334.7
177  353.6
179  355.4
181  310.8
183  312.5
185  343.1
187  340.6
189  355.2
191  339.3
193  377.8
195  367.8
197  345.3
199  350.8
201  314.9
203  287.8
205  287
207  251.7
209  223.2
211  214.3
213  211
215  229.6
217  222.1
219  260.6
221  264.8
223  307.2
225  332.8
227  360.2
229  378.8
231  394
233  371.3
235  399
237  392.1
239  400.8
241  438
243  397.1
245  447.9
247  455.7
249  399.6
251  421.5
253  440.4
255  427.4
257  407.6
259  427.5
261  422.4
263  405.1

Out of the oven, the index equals 3.4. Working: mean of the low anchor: 374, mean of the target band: 311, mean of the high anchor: 323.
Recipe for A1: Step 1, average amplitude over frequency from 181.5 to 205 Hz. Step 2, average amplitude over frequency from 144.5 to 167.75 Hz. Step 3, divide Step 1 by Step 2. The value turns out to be 0.81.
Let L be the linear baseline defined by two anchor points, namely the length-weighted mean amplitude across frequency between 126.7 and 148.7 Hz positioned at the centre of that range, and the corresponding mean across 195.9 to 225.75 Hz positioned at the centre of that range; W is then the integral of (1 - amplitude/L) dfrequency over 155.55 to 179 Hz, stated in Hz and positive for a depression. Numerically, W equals -0.8 Hz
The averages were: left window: 434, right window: 273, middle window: 383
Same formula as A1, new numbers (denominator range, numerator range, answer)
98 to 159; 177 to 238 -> 0.74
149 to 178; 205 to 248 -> 0.84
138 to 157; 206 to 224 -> 0.56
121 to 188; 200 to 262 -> 0.87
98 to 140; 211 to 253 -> 0.82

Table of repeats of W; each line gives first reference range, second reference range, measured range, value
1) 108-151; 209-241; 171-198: 1.31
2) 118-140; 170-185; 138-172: -2.47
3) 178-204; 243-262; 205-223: 6.29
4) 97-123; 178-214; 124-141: -1.50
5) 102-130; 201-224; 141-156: -2.66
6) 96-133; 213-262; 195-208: 2.63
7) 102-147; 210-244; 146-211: 3.39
